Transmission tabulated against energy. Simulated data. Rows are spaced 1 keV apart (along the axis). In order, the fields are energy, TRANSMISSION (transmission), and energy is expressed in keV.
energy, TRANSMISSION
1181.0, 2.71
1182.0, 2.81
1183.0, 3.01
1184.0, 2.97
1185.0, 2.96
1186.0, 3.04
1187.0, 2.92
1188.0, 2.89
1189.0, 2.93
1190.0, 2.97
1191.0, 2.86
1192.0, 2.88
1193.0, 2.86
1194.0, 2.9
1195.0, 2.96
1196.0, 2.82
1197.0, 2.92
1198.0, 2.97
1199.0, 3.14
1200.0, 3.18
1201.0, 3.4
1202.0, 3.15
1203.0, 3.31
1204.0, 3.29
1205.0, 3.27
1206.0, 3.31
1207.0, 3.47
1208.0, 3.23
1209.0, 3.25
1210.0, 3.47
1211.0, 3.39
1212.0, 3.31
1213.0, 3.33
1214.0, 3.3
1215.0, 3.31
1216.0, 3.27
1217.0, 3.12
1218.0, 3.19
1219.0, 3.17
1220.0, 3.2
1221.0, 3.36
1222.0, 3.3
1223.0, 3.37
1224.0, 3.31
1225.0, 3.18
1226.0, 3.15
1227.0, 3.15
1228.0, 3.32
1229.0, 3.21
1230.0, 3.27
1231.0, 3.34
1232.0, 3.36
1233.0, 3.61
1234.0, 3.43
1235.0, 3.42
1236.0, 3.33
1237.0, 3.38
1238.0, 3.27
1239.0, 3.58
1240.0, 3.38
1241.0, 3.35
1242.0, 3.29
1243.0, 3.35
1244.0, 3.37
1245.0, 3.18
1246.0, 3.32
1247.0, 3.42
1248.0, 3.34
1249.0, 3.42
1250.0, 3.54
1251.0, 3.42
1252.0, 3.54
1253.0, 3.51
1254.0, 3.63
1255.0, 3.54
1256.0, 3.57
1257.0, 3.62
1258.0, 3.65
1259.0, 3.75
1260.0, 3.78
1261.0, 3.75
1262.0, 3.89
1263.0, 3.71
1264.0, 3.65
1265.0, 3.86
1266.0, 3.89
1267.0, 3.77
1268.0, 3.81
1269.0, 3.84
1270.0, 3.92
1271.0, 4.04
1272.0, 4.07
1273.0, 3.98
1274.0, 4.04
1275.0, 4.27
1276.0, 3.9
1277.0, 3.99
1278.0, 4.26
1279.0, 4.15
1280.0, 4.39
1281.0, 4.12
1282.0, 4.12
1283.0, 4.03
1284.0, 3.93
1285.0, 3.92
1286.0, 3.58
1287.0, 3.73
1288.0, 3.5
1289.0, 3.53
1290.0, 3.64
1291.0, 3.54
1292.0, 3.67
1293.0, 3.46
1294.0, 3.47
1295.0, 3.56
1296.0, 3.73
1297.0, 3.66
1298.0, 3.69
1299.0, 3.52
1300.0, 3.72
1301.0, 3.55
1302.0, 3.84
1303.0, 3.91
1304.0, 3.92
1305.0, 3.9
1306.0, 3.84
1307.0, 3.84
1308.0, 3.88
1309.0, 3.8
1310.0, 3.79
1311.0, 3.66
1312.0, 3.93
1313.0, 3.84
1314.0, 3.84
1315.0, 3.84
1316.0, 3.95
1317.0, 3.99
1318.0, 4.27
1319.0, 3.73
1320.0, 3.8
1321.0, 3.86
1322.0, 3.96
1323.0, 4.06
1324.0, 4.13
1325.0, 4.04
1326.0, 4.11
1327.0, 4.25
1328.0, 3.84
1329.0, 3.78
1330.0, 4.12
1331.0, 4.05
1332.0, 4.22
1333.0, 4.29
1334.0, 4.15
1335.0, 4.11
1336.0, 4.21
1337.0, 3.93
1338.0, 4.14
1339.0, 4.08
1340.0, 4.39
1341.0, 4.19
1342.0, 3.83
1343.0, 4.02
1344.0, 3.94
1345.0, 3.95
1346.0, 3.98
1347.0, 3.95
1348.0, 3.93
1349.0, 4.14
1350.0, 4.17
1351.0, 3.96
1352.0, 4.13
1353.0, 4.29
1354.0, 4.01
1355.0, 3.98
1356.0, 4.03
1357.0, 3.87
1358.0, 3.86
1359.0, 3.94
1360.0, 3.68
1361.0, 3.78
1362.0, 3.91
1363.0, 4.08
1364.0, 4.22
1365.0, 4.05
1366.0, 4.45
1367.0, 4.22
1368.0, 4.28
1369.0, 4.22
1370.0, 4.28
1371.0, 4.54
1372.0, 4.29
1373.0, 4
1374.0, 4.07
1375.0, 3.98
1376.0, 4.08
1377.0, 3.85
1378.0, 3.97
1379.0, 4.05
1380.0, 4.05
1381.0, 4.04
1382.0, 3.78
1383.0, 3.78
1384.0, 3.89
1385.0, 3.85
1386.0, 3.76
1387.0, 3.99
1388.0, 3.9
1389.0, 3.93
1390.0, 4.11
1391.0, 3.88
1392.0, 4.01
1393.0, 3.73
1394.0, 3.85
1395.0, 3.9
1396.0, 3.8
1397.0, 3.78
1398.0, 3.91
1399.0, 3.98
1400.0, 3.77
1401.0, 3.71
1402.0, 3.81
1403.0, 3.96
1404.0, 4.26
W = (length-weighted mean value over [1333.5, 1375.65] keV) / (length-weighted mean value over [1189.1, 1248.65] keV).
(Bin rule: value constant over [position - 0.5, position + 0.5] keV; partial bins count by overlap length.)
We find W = 1.26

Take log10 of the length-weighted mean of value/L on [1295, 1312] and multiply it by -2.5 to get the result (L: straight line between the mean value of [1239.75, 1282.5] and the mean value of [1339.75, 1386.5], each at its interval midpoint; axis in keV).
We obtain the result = 0.03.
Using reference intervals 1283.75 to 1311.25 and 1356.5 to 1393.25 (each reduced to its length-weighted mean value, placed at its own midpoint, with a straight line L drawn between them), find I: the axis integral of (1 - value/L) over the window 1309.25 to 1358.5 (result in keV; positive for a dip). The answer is -2.07 keV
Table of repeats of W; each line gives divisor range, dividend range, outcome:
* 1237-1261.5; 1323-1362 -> 1.16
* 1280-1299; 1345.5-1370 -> 1.09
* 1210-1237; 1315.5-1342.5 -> 1.23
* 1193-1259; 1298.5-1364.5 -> 1.20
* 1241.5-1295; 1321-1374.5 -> 1.09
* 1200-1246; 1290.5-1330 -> 1.16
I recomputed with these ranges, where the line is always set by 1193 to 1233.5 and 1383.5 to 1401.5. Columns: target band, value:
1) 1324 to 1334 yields -1.2 keV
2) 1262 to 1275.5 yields -1.9 keV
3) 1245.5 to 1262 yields -0.9 keV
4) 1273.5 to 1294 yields -2.3 keV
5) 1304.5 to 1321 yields -1.3 keV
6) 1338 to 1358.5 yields -1.8 keV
